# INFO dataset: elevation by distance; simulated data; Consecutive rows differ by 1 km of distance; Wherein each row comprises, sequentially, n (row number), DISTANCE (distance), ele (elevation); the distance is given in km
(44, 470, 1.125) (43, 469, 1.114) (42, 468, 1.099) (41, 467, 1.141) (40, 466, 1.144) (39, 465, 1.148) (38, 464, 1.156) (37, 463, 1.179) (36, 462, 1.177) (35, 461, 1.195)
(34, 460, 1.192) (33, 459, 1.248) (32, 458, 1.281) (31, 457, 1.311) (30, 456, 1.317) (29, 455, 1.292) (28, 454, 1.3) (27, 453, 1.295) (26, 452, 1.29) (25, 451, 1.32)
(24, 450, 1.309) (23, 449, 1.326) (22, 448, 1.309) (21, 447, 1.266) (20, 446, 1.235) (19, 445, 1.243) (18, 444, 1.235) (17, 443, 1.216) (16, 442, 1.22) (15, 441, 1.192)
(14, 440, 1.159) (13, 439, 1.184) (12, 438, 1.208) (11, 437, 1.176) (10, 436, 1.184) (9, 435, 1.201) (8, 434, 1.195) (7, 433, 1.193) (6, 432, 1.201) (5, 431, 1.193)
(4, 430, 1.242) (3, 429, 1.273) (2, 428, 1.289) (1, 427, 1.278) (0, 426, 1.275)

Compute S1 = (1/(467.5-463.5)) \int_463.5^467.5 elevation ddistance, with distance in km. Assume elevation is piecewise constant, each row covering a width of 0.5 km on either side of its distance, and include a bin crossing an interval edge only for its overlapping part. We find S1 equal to 1.15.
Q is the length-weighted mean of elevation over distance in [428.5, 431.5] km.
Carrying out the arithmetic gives 1.24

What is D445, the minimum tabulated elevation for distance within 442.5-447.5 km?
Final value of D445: 1.216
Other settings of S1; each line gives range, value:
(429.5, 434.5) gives 1.2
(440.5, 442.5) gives 1.21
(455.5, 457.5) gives 1.31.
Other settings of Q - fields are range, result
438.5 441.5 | 1.18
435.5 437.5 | 1.18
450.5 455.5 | 1.3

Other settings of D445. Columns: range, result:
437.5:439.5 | 1.184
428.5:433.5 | 1.193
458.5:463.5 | 1.177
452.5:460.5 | 1.192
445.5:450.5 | 1.235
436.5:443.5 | 1.159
